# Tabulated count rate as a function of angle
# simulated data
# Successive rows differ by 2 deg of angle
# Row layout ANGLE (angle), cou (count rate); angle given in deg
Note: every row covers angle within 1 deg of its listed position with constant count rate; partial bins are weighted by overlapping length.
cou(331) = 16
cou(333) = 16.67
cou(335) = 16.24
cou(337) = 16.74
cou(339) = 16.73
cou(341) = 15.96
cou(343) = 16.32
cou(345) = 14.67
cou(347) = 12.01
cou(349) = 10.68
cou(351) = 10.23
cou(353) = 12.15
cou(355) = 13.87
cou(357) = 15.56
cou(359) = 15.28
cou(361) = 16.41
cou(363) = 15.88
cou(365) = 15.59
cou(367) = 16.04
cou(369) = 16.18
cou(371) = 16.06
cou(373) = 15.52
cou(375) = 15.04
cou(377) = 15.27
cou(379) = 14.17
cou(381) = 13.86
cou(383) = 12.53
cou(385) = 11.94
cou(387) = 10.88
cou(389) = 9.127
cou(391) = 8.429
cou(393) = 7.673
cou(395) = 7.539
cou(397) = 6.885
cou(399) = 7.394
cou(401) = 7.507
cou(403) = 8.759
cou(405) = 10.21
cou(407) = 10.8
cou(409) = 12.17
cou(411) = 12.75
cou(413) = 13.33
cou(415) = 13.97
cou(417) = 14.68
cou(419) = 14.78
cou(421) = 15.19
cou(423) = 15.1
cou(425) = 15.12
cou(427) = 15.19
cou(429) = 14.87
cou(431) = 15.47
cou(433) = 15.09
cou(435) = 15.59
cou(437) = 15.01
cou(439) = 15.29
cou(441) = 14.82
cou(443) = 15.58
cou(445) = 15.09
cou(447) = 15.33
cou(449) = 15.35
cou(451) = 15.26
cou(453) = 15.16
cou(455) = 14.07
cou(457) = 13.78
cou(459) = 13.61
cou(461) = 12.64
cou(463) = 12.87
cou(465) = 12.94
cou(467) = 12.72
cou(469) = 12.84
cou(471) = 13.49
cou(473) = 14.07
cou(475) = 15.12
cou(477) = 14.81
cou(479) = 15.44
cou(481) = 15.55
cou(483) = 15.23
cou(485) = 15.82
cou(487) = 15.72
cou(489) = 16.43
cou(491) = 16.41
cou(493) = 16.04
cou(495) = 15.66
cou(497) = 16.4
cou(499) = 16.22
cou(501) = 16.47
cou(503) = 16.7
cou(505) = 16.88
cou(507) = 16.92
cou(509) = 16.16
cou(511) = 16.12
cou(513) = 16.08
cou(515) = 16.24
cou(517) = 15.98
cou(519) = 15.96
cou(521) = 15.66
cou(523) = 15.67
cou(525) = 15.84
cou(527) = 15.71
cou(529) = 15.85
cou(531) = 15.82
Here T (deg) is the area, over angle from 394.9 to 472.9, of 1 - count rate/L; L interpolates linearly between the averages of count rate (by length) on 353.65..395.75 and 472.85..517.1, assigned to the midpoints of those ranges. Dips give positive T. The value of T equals 7.3 deg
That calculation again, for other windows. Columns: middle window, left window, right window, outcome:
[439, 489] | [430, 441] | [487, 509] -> 3.9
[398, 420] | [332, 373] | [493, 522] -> 5.6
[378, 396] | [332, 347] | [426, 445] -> 5.7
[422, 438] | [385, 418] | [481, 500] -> -4.2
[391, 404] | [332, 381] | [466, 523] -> 6.4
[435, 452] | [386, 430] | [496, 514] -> -2.5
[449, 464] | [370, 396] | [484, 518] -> 0.7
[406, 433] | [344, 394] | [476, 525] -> 0.5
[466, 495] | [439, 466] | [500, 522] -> 0.6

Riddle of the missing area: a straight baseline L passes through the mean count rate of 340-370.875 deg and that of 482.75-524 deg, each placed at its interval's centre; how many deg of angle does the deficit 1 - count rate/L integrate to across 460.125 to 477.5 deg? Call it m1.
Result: 2.5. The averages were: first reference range 14.5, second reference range 16.1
